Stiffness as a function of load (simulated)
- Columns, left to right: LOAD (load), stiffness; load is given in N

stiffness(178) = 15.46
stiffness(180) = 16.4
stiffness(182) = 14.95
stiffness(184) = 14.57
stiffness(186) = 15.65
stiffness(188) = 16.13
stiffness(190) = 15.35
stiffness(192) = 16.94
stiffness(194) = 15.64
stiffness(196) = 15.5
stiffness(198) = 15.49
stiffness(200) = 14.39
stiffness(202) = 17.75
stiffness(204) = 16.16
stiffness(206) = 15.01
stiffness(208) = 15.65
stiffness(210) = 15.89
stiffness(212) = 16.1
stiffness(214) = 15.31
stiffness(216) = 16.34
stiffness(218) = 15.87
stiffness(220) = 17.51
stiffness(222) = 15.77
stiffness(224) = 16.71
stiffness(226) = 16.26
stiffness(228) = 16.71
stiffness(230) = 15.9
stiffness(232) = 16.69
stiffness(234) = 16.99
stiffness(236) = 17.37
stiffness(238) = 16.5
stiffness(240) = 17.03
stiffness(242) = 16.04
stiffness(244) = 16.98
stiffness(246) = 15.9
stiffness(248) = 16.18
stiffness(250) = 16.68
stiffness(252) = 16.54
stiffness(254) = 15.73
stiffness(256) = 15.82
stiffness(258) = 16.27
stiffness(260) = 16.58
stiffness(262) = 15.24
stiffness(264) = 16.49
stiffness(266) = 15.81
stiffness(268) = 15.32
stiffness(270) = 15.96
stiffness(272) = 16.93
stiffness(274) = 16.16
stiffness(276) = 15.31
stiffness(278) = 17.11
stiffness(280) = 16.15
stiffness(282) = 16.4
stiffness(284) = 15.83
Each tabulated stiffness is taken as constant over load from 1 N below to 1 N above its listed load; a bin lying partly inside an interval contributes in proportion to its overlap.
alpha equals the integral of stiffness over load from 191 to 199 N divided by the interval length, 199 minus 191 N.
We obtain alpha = 15.9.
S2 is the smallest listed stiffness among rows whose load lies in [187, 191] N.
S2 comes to 15.35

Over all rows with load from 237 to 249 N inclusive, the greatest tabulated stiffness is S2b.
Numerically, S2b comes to 17.03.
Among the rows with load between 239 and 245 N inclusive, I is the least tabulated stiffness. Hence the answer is 16.04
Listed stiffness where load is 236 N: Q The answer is 17.37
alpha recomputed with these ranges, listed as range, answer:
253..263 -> 15.9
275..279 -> 16.2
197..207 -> 15.8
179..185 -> 15.3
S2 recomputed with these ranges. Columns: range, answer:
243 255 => 15.73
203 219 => 15.01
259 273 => 15.24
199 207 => 14.39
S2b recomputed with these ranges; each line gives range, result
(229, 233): 16.69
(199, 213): 17.75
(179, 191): 16.4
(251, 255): 16.54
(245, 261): 16.68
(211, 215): 16.1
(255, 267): 16.58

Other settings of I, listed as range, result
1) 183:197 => 14.57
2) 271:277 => 15.31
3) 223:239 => 15.9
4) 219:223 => 15.77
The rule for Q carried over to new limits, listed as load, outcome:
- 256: 15.82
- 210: 15.89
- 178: 15.46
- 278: 17.11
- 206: 15.01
